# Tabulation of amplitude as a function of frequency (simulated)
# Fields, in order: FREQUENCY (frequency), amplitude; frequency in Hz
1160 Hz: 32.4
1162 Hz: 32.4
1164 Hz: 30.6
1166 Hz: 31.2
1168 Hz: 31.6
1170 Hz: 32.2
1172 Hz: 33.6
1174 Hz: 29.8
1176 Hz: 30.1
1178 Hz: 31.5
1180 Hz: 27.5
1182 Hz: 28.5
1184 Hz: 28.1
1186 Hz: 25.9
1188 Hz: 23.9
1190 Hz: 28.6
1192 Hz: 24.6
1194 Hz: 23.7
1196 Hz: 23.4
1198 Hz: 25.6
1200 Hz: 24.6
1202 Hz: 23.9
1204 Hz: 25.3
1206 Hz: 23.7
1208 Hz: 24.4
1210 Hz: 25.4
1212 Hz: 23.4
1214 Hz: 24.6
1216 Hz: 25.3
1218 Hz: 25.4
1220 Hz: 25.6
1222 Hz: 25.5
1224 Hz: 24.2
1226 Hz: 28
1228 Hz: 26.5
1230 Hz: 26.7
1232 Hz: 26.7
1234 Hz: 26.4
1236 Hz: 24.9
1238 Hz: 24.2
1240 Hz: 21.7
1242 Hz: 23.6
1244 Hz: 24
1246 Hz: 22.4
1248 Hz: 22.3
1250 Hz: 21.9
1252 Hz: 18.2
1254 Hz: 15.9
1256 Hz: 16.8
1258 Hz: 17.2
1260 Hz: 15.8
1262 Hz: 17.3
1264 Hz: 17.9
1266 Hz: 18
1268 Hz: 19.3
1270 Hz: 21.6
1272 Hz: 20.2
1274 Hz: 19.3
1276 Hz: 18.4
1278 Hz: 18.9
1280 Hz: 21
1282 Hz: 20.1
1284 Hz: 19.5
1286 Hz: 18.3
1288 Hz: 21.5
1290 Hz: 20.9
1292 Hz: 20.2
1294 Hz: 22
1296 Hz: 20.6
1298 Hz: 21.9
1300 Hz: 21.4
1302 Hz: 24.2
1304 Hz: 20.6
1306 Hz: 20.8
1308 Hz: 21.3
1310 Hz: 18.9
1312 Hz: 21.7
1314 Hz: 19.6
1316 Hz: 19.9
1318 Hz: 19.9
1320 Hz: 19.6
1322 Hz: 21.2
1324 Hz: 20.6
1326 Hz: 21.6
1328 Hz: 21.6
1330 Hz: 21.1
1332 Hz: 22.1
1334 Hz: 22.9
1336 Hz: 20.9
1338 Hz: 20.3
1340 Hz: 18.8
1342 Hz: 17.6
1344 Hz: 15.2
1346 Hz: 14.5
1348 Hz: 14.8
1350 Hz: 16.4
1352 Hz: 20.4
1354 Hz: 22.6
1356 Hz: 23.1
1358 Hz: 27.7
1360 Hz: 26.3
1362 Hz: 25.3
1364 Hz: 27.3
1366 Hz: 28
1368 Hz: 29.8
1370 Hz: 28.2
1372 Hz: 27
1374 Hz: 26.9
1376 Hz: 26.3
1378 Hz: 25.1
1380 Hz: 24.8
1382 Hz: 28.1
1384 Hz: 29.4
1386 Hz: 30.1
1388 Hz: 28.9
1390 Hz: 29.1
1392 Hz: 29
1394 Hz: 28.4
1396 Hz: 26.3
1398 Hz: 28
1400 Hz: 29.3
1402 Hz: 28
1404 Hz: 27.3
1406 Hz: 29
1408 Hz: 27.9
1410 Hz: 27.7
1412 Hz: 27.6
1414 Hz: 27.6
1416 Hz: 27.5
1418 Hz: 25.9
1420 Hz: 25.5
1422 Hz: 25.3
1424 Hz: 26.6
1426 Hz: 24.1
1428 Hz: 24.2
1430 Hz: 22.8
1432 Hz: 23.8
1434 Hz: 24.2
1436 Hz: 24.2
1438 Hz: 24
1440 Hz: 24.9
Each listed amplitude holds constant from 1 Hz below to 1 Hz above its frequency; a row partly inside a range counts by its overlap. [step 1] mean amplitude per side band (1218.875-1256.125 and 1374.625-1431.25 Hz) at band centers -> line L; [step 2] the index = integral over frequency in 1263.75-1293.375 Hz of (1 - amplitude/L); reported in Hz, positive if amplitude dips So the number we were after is 5.7 Hz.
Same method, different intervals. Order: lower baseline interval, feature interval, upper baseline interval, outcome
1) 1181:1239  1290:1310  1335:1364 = 0.9 Hz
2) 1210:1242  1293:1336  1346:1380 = 6.2 Hz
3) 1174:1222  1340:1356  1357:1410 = 5.6 Hz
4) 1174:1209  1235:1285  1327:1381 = 9.6 Hz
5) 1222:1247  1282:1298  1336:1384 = 2.5 Hz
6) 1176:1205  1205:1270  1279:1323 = 3.7 Hz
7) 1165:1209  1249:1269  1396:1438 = 6.8 Hz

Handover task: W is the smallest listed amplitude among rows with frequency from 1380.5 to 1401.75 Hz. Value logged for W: 26.3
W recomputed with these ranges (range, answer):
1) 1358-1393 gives 24.8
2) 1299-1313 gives 18.9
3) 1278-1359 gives 14.5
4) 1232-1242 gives 21.7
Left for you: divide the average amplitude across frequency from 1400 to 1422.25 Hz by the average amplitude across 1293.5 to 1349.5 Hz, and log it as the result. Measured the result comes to 1.36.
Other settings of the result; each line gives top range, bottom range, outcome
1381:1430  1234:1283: 1.36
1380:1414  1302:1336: 1.35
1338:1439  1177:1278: 1.08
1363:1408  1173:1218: 1.07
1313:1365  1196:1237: 0.82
